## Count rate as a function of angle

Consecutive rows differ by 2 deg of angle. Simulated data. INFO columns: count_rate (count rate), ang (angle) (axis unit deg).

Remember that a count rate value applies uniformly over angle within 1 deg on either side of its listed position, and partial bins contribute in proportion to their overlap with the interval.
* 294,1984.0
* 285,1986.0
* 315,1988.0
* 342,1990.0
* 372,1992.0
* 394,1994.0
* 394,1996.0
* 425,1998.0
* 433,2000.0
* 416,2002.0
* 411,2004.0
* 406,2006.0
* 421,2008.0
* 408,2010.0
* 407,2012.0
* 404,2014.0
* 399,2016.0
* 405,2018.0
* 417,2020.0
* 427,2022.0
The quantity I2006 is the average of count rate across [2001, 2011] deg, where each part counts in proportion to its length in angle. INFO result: 412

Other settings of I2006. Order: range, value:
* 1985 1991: 314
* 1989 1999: 385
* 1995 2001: 417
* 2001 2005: 414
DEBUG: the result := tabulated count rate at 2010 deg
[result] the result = 408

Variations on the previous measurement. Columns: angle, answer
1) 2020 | 417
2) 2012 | 407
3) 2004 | 411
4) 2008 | 421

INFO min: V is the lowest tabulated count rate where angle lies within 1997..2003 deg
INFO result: 416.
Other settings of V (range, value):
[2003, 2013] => 406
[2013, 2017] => 399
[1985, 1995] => 285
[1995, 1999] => 394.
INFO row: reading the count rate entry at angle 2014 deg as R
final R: 404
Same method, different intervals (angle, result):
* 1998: 425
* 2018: 405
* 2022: 427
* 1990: 342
